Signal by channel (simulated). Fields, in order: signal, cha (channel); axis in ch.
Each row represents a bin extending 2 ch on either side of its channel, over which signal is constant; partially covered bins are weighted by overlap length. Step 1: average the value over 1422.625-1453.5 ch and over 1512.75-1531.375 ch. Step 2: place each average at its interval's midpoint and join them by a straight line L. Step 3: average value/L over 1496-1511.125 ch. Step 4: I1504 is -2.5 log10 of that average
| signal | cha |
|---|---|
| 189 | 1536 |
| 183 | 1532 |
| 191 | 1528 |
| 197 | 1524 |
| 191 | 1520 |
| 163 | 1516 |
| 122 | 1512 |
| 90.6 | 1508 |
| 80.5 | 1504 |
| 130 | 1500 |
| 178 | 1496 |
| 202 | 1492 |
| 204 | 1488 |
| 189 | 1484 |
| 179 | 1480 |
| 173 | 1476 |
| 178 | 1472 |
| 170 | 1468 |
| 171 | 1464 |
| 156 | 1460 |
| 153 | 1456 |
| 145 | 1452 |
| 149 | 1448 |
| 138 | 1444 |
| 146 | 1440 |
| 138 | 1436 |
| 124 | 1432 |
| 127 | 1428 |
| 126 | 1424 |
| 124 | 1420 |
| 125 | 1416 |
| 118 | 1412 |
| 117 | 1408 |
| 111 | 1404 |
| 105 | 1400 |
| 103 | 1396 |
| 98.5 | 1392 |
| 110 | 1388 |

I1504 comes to 0.46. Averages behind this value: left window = 137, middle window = 112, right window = 181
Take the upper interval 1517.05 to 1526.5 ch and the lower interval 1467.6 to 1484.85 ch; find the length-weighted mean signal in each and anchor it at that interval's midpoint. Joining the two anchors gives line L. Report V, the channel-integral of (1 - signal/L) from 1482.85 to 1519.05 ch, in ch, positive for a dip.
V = 6.5 ch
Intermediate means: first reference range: 178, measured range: 151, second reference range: 191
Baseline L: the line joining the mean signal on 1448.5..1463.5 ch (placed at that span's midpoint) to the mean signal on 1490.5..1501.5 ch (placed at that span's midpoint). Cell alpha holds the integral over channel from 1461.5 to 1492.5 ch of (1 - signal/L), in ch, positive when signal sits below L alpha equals -3.7 ch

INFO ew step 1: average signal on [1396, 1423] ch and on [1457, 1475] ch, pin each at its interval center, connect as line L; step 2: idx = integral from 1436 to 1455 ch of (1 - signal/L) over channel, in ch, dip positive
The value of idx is 0.61 ch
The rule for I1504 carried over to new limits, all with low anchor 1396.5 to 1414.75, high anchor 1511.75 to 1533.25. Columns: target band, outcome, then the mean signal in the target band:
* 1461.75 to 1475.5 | -0.167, 173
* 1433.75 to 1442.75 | -0.082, 141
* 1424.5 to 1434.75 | -0.005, 126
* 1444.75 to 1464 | -0.089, 152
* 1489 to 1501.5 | -0.075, 174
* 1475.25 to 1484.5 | -0.166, 180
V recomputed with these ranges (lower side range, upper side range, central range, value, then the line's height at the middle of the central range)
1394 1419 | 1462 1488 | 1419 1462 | 2.00 ch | 146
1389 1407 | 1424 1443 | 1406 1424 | -0.43 ch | 119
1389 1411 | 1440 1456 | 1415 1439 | 0.10 ch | 129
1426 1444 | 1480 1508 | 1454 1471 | -2.00 ch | 146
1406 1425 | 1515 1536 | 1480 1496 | -2.82 ch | 164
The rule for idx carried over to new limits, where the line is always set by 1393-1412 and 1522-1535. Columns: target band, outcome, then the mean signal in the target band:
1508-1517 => 2.6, 129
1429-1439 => -0.2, 132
